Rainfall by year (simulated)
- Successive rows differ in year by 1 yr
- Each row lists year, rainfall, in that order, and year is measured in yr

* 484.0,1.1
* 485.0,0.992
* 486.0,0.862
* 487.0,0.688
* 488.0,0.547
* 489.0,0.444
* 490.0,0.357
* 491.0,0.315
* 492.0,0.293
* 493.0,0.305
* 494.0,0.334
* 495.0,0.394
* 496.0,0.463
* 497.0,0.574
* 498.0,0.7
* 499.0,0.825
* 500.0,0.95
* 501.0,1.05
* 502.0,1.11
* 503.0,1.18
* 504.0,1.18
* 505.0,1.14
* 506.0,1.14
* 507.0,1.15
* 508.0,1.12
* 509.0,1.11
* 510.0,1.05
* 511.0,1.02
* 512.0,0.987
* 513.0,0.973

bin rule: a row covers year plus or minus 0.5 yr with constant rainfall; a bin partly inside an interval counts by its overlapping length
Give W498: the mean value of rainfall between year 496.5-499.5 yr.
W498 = 0.7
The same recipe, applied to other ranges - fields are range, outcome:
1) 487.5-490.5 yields 0.449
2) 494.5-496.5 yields 0.428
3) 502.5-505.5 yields 1.17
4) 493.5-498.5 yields 0.493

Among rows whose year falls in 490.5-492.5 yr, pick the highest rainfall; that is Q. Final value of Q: 0.315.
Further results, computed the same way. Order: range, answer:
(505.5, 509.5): 1.15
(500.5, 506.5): 1.18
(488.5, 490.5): 0.444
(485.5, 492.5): 0.862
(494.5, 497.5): 0.574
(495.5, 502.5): 1.11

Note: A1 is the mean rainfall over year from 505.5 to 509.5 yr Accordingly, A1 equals 1.13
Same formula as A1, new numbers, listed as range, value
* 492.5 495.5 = 0.344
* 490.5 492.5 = 0.304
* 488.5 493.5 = 0.343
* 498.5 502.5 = 0.984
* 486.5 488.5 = 0.617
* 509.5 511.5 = 1.04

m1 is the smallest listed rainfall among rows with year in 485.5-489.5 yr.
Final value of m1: 0.444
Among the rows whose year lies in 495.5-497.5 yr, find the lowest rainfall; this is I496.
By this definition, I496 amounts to 0.463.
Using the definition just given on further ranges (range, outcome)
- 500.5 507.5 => 1.05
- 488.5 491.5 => 0.315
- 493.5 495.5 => 0.334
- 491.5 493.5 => 0.293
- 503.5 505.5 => 1.14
